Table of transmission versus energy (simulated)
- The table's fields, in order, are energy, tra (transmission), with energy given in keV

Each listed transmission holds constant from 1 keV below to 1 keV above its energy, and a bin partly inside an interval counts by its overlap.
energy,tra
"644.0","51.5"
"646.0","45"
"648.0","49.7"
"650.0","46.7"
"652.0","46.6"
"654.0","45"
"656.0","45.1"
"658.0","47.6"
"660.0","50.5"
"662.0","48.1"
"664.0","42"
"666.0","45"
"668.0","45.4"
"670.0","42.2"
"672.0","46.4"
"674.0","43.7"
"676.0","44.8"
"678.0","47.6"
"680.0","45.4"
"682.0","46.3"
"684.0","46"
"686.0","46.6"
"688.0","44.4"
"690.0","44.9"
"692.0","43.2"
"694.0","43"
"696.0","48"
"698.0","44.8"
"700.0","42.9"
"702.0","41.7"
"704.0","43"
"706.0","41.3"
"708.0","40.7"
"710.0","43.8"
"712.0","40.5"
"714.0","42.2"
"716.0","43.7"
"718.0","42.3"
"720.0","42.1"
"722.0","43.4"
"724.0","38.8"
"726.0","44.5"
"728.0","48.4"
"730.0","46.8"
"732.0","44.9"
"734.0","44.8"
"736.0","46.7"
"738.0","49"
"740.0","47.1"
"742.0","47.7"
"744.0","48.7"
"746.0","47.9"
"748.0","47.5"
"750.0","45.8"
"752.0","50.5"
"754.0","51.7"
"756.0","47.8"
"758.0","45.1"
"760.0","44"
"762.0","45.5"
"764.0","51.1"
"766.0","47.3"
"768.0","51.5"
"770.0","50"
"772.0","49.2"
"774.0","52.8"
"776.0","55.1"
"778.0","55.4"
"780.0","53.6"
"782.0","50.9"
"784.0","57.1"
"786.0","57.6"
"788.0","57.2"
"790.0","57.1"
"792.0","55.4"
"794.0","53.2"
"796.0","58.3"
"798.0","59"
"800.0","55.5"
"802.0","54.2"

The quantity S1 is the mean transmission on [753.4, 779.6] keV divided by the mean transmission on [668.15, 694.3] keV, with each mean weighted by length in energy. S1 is 1.1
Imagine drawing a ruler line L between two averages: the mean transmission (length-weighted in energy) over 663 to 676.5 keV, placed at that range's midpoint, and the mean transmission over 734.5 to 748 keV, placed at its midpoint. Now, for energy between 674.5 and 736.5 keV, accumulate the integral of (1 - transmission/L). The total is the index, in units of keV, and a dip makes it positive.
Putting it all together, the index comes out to 2.5 keV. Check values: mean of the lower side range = 44.2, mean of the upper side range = 47.7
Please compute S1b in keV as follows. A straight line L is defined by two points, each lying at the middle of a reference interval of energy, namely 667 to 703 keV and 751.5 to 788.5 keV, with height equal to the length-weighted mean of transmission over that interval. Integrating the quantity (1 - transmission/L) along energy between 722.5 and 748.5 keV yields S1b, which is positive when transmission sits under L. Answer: 1.2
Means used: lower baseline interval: 44.8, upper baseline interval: 51.2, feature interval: 46.3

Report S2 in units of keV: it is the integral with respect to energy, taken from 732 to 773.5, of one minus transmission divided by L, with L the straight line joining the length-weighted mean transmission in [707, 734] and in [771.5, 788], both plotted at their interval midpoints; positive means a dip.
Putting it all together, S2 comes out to 1.1 keV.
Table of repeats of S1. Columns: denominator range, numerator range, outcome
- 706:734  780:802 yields 1.29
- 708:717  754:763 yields 1.09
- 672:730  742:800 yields 1.18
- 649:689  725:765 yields 1.03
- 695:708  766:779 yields 1.20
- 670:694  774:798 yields 1.23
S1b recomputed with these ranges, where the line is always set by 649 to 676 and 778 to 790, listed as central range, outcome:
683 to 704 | 1.6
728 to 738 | 1.0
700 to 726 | 4.0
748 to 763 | 1.7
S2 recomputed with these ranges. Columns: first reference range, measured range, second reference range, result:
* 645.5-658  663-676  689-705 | 0.4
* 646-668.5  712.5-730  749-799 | 2.2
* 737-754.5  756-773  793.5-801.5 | 1.1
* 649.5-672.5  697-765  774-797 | 8.0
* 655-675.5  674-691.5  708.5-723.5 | -0.4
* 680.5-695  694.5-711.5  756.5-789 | 1.1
